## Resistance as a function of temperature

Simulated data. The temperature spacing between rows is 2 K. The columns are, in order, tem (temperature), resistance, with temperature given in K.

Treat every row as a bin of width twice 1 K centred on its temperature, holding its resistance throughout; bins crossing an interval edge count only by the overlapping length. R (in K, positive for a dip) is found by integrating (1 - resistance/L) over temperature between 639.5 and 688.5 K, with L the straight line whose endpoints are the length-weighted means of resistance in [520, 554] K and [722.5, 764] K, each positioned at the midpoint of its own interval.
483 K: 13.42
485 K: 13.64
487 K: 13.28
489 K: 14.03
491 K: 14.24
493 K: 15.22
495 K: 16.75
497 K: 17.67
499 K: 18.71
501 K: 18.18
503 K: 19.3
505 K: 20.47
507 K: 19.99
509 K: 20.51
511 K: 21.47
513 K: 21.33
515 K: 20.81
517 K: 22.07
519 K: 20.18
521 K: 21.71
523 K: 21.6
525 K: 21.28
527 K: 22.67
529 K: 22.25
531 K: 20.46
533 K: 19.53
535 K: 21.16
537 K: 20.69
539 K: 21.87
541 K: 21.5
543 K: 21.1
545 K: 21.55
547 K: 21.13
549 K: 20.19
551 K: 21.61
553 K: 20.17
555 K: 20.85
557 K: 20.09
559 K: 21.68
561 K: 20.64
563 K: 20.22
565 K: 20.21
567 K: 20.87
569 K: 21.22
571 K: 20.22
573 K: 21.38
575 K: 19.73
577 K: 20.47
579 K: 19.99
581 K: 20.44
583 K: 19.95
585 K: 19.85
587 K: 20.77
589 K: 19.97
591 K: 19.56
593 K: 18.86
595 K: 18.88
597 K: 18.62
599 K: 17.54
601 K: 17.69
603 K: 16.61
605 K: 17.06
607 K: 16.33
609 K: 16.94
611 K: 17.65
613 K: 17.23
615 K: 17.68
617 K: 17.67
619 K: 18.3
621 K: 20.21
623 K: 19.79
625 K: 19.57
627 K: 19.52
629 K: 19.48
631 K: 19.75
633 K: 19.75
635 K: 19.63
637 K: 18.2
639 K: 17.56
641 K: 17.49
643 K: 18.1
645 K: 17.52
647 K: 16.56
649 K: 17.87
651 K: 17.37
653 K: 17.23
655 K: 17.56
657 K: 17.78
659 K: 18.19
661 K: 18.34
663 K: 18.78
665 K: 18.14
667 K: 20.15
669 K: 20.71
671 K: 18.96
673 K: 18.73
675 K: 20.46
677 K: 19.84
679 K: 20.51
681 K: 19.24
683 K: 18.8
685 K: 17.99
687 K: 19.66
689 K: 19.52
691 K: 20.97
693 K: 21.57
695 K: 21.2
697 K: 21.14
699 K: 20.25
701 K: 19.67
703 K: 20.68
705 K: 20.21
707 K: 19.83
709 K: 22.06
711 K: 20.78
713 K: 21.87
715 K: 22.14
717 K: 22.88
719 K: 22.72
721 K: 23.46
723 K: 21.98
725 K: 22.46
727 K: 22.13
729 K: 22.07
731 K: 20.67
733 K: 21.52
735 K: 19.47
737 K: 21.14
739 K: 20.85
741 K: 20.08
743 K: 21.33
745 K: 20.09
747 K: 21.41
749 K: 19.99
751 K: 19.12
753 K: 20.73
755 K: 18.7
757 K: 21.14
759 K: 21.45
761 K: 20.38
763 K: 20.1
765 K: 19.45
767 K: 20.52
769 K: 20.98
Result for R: 5.5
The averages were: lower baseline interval 21.2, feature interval 18.6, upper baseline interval 20.8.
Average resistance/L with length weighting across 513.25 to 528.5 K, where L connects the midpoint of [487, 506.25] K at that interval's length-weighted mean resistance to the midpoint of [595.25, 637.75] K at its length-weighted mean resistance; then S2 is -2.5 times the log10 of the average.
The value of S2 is -0.24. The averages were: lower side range 17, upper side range 18.4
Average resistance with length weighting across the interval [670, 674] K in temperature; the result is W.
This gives 18.8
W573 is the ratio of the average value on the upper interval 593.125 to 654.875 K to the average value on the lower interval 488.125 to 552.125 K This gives 0.9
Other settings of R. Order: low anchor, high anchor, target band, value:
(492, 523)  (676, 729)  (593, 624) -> 3.7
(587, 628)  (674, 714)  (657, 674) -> 0.6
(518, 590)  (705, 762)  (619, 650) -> 3.3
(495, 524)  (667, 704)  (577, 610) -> 2.2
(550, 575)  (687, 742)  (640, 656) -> 2.7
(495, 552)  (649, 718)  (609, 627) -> 1.5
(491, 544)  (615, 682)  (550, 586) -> -1.6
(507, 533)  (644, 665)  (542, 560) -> -0.4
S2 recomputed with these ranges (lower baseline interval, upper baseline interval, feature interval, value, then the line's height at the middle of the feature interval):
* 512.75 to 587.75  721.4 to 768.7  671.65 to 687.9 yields 0.08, 20.8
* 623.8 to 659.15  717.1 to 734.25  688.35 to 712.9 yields 0.01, 21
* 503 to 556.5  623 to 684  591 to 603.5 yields 0.09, 19.8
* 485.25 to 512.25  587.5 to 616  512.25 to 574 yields -0.18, 17.8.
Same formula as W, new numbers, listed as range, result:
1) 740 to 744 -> 20.7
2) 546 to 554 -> 20.8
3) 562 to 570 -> 20.6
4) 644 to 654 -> 17.3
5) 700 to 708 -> 20.1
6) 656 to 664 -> 18.3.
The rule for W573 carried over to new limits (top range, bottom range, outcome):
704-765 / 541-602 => 1.04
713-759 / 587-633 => 1.15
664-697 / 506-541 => 0.94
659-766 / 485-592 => 1.03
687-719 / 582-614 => 1.14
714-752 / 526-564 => 1.02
